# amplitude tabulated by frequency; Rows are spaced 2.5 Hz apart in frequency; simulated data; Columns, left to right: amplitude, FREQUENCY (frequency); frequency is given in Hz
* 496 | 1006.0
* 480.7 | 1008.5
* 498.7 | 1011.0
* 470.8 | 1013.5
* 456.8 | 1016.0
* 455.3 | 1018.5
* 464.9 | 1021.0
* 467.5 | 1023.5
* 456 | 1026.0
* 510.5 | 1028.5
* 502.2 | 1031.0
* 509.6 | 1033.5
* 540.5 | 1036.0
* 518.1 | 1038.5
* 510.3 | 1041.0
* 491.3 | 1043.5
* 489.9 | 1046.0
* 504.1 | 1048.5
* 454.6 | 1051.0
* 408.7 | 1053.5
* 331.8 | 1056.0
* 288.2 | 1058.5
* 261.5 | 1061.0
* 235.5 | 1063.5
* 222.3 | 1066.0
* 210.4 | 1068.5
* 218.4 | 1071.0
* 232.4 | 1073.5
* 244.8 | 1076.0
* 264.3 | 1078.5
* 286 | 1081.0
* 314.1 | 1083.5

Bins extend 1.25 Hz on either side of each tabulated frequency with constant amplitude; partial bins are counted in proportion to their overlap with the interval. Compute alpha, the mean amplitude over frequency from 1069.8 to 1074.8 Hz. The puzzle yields 226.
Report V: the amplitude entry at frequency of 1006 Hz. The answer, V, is 496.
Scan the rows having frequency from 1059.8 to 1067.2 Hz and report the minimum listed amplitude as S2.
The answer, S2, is 222.3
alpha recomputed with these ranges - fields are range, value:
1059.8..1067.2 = 240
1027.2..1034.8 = 507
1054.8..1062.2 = 294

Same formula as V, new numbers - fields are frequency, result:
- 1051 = 454.6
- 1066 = 222.3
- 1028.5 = 510.5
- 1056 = 331.8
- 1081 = 286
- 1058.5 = 288.2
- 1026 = 456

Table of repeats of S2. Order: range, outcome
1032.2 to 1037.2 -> 509.6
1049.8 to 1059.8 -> 288.2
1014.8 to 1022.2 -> 455.3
